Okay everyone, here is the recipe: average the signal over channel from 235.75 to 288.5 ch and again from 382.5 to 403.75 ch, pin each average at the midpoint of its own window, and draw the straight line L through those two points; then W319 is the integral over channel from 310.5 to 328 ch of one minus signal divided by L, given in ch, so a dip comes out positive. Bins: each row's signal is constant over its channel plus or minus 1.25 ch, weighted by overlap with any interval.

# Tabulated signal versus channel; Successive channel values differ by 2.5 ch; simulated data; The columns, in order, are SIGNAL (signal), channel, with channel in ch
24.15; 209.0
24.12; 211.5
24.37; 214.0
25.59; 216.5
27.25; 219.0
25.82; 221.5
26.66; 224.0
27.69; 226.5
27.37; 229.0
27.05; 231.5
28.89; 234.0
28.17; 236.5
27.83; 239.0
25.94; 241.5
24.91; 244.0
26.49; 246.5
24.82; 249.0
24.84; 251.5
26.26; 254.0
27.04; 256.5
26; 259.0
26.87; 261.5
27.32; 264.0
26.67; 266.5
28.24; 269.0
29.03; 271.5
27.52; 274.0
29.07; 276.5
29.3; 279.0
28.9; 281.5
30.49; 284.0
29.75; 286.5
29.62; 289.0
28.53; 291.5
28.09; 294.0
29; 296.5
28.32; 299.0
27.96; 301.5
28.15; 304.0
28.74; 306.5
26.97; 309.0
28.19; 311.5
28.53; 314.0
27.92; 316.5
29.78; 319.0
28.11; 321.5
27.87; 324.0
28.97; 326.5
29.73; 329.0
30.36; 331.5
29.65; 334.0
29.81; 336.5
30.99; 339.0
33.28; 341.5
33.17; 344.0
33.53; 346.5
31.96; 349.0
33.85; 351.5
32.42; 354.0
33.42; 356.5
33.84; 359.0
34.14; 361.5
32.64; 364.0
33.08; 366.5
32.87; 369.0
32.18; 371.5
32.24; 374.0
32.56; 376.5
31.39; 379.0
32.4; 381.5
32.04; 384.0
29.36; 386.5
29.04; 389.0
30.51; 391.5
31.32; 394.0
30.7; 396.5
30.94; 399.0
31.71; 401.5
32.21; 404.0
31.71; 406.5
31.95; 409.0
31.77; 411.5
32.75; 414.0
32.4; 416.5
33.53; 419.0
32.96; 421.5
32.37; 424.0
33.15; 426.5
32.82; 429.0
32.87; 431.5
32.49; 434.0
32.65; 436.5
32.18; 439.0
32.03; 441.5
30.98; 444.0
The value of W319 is 0.2 ch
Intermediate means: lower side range 27.4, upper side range 30.8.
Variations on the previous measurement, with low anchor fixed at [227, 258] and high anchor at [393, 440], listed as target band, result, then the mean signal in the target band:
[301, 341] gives 0.3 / 29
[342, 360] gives -1.8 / 33.2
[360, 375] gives -1.1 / 32.9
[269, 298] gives -1.1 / 29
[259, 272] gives 0.0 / 27.4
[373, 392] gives 0.0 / 31.2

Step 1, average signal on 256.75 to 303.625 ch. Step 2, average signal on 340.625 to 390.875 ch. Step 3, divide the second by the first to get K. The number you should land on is 1.1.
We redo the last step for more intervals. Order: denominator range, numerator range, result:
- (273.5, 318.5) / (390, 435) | 1.12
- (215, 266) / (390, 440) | 1.21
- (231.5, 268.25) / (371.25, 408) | 1.18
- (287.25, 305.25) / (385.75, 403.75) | 1.07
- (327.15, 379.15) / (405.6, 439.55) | 1.01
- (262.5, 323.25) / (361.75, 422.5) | 1.12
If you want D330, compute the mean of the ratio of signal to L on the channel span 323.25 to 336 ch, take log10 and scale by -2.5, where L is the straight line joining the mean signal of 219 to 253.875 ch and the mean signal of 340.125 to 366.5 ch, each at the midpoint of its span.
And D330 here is 0.09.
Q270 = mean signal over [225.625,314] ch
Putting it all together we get 27.7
